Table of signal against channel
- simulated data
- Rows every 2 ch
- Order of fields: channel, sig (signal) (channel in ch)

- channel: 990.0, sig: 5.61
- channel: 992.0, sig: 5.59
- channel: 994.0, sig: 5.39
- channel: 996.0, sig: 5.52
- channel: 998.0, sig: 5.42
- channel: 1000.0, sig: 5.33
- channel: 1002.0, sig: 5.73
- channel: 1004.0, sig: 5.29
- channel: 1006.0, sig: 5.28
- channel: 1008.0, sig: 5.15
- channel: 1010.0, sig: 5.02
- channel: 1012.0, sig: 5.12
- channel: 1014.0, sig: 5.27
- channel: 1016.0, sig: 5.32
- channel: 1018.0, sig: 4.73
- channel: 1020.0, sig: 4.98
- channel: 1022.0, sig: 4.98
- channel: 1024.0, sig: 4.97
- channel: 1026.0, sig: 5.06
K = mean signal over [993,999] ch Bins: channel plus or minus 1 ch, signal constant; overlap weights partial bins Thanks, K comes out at 5.44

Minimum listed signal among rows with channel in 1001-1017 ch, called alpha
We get 5.02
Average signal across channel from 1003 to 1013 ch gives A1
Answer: 5.17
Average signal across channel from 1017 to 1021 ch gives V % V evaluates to 4.86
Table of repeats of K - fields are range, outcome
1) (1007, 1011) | 5.08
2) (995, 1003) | 5.5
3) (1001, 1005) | 5.51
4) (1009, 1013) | 5.07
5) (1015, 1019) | 5.03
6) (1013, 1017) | 5.29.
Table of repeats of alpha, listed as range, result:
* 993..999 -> 5.39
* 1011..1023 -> 4.73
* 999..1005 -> 5.29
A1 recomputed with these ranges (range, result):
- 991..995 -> 5.49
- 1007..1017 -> 5.18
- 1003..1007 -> 5.29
